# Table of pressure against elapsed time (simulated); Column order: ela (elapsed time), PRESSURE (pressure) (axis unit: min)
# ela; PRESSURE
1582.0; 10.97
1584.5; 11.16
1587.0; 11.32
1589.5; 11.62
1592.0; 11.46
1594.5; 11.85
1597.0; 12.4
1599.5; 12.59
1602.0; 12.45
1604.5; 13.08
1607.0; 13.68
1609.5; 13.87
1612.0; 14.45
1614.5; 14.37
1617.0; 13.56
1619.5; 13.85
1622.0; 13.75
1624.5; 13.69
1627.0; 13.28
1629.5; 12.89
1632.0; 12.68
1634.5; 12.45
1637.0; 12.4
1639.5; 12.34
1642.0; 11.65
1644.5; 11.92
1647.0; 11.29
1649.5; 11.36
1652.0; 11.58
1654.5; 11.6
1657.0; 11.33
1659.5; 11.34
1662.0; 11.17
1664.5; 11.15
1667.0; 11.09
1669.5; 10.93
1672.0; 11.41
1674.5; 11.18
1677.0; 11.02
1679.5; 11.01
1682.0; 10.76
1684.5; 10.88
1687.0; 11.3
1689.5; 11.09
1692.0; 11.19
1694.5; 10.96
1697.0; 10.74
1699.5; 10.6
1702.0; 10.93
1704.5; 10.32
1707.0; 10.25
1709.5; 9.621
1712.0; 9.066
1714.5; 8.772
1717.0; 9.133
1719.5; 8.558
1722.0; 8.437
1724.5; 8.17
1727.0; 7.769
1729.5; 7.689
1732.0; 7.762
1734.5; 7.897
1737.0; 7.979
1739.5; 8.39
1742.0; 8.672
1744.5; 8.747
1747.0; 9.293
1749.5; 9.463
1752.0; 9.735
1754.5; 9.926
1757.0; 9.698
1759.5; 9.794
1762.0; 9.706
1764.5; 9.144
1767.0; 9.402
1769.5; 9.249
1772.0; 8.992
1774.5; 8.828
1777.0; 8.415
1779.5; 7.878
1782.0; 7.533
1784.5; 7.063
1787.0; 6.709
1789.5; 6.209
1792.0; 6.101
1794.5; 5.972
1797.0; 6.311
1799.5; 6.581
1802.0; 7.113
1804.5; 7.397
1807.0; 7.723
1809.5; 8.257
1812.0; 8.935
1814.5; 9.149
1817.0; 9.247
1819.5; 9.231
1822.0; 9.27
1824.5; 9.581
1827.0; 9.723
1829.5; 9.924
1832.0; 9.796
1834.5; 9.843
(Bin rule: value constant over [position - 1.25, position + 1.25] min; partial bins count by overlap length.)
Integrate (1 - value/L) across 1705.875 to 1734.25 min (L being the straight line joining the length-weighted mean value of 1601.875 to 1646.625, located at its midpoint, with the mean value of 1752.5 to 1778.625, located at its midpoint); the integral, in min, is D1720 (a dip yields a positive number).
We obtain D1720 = 5.2 min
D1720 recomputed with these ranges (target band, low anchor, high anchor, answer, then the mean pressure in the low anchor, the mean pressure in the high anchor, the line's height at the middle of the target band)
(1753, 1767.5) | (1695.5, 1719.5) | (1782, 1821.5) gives -1.8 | 9.88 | 7.5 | 8.55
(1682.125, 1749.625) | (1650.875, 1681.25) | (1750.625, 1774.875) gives 6.1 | 11.2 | 9.47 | 10.3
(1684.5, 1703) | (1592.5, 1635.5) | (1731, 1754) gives -1.0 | 13.2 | 8.71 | 10.4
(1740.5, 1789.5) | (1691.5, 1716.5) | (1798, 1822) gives 1.5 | 10.2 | 8.22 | 9.05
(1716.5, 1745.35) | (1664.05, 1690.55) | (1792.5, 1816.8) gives 4.0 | 11.1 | 7.53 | 9.58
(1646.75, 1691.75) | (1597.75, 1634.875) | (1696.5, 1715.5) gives 0.8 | 13.4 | 10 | 11.4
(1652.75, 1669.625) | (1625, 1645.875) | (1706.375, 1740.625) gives 0.1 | 12.5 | 8.5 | 11.3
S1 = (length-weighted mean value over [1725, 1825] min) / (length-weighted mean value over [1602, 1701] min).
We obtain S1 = 0.7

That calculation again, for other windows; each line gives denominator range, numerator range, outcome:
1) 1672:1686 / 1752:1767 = 0.88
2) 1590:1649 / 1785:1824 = 0.60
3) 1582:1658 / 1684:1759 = 0.75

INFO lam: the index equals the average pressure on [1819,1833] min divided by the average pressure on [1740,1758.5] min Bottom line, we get 1.03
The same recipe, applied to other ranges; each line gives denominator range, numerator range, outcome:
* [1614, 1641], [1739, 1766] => 0.71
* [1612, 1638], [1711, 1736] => 0.62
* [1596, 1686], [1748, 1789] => 0.72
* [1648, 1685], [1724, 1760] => 0.78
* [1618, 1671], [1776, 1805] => 0.57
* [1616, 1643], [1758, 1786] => 0.67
